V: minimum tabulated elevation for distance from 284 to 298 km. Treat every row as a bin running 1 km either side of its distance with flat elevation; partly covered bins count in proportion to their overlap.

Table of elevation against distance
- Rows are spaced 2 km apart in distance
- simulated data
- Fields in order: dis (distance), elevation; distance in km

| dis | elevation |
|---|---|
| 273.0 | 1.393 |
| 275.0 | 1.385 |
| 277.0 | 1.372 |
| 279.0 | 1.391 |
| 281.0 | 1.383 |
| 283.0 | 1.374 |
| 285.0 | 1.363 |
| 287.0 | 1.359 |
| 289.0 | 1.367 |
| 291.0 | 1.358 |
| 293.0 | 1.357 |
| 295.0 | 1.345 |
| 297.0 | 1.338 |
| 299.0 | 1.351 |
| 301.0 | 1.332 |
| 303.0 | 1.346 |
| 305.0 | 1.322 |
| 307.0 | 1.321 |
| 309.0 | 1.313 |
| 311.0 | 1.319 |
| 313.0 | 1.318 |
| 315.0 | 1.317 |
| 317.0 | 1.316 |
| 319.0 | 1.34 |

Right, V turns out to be 1.338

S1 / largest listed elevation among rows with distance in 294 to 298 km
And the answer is 1.345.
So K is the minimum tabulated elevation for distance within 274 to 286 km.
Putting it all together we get 1.363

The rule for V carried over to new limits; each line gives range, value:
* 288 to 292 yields 1.358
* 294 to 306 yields 1.322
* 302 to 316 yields 1.313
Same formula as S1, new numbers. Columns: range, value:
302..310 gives 1.346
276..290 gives 1.391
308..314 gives 1.319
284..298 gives 1.367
